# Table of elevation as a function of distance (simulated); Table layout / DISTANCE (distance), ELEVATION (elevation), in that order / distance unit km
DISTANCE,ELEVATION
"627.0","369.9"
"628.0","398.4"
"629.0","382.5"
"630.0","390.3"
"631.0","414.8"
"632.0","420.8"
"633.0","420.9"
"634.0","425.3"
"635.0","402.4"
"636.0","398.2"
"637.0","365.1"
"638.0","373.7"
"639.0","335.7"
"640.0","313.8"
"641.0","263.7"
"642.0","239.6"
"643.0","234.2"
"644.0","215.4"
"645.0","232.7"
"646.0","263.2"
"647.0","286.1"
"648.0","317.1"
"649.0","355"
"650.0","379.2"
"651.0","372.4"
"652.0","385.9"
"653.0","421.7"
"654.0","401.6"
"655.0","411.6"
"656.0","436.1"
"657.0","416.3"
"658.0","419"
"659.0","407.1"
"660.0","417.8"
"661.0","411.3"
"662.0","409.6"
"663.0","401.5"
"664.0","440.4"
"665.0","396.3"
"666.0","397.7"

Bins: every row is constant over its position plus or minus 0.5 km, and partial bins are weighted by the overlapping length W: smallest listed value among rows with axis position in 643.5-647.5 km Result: 215.4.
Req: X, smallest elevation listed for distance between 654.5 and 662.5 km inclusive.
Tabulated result 407.1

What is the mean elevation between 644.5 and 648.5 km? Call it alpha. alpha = 275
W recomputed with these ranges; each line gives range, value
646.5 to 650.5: 286.1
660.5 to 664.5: 401.5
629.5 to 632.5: 390.3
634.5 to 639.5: 335.7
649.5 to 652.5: 372.4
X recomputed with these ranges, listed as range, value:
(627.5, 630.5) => 382.5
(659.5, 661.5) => 411.3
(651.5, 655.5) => 385.9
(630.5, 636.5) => 398.2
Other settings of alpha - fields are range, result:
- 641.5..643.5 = 237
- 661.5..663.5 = 406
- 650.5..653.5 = 393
